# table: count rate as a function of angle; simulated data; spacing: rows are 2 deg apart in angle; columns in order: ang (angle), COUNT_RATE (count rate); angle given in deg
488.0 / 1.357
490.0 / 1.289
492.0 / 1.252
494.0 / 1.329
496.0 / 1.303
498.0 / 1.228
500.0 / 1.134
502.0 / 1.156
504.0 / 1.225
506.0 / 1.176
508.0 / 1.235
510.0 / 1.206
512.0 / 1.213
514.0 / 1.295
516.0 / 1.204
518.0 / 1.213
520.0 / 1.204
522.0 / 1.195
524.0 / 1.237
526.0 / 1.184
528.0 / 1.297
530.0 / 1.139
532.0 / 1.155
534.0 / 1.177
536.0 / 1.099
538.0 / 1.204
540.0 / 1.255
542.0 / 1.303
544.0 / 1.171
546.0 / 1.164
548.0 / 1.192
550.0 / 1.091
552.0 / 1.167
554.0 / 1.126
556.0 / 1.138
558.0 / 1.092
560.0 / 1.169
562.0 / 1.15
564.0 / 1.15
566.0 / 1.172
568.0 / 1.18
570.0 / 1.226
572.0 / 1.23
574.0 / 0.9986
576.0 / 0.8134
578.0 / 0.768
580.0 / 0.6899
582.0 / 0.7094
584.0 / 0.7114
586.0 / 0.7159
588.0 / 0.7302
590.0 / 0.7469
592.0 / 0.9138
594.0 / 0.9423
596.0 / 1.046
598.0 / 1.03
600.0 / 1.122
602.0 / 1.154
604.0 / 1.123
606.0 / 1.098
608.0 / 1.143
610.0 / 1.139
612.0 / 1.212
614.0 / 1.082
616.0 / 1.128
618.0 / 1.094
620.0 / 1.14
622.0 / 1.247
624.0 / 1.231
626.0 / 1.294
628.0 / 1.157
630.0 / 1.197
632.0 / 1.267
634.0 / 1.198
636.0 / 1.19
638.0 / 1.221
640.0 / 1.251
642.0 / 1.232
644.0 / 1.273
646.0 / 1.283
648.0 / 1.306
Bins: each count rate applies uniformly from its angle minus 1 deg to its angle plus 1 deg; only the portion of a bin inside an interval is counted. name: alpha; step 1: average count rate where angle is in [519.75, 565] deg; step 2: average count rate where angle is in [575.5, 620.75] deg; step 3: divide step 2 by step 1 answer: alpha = 0.8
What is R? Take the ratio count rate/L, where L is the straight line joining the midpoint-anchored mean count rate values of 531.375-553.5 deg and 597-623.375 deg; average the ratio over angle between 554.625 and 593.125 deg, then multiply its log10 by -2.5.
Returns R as 0.20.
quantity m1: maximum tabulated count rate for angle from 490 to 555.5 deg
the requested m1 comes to 1.329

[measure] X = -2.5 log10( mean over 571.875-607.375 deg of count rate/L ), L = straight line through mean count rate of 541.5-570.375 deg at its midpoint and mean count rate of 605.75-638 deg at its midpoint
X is 0.27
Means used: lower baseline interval 1.16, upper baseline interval 1.18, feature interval 0.914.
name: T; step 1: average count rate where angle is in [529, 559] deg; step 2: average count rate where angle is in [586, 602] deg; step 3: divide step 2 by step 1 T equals 0.8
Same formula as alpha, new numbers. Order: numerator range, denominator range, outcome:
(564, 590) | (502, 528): 0.75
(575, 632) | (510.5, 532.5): 0.84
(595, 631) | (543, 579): 1.03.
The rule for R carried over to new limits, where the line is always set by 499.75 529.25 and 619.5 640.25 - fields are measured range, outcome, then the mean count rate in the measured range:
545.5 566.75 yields 0.064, 1.15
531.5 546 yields 0.018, 1.19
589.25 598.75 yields 0.282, 0.938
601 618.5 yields 0.079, 1.13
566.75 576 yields 0.087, 1.12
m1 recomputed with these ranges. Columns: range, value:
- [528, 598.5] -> 1.303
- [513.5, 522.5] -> 1.295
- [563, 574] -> 1.23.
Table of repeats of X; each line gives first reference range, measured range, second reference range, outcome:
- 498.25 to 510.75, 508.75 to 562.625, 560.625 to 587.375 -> -0.096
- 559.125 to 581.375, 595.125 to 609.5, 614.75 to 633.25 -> 0.028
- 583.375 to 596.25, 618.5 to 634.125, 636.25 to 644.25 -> -0.086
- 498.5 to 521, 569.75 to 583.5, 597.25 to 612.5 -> 0.273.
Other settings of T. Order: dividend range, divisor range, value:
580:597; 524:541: 0.68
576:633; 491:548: 0.85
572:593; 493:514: 0.65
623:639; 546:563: 1.07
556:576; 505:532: 0.94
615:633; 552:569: 1.04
